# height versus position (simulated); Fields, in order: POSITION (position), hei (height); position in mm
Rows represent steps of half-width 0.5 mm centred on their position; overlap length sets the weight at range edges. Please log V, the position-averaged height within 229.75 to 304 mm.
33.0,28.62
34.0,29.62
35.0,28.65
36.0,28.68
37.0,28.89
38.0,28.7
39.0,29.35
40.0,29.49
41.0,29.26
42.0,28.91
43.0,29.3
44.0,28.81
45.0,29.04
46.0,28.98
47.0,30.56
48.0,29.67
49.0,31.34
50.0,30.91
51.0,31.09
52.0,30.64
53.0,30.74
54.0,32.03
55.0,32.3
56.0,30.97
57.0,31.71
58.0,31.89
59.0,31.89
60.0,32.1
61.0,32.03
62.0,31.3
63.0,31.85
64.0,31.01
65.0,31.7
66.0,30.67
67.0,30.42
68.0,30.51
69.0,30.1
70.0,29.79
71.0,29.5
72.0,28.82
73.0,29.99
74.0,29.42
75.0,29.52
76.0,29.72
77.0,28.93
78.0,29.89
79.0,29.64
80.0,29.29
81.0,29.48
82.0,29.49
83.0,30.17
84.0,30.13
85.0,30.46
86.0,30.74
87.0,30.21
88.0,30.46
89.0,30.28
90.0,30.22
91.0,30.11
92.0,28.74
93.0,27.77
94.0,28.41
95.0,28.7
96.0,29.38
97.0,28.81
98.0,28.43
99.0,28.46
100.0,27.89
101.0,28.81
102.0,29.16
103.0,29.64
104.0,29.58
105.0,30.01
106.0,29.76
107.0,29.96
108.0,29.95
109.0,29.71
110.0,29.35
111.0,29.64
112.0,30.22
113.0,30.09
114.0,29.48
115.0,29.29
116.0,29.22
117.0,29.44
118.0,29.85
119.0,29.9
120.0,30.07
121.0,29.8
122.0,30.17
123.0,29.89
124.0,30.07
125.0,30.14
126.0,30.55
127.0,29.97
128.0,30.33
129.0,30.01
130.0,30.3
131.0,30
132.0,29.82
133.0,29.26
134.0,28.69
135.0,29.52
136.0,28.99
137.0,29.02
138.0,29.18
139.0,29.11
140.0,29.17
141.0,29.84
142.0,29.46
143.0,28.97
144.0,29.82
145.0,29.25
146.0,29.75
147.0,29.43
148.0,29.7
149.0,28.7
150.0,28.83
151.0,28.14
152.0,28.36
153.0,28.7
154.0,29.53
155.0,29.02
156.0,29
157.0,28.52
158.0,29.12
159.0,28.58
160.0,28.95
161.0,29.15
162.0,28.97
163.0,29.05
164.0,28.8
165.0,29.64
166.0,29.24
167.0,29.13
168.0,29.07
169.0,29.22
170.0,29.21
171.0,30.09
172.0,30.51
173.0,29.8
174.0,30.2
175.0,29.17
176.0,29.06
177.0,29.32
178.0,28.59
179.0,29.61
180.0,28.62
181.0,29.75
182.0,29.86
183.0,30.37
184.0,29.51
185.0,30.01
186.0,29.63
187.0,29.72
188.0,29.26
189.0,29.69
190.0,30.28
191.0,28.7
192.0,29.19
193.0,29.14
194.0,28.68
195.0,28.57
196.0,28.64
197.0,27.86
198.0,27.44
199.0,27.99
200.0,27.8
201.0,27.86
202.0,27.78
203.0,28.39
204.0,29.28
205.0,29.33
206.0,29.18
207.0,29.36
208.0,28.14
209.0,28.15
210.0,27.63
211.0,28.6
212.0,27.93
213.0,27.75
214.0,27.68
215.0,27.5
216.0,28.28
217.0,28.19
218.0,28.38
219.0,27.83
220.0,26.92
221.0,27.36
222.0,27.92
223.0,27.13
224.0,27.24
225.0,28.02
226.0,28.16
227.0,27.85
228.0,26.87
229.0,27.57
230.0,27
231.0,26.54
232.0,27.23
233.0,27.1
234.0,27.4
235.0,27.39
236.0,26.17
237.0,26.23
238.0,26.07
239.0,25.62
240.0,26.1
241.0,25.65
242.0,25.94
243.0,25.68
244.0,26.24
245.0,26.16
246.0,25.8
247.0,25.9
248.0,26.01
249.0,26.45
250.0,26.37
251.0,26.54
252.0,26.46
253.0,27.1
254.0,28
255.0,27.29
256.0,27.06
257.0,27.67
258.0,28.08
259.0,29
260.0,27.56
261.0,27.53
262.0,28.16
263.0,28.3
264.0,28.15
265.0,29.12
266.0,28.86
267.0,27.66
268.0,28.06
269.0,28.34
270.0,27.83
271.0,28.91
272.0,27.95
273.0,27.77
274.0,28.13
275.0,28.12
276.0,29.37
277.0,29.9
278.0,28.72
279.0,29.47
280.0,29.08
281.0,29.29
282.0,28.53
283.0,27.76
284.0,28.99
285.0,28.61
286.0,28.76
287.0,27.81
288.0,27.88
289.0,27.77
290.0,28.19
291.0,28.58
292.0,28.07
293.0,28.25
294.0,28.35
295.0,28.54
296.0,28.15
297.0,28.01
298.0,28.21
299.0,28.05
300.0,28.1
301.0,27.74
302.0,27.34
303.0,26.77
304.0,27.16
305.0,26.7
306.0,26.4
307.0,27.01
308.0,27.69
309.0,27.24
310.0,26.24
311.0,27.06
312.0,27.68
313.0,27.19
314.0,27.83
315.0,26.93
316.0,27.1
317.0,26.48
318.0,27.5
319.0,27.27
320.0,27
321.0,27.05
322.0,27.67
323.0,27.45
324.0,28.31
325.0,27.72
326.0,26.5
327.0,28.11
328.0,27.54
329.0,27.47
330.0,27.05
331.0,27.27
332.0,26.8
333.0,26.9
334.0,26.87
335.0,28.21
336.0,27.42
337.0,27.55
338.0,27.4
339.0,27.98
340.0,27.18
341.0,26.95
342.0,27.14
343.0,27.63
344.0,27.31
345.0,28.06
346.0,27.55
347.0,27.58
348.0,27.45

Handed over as 27.6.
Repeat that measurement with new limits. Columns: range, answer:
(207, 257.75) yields 27.1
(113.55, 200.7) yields 29.3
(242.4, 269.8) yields 27.3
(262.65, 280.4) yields 28.5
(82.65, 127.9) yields 29.6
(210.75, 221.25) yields 27.9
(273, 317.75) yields 27.9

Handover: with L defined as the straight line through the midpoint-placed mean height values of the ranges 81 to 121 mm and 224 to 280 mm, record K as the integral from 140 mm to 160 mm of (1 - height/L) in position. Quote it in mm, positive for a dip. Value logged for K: -0.2 mm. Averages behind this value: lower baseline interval 29.5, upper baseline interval 27.4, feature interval 29.1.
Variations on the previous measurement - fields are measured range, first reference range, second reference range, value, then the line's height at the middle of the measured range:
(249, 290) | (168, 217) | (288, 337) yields -0.20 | 28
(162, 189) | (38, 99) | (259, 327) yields -0.39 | 29.1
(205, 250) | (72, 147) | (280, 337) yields 1.93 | 28.4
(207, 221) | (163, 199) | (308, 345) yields 0.43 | 28.8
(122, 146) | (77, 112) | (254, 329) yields -0.38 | 29.2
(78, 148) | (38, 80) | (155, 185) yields 0.63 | 29.9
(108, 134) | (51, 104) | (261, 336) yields -0.17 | 29.6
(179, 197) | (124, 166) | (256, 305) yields -0.24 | 29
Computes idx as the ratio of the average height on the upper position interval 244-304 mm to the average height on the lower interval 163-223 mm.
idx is 1.0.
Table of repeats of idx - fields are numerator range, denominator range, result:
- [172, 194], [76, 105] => 1.00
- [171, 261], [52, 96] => 0.92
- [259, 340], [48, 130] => 0.93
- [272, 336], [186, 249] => 1.00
